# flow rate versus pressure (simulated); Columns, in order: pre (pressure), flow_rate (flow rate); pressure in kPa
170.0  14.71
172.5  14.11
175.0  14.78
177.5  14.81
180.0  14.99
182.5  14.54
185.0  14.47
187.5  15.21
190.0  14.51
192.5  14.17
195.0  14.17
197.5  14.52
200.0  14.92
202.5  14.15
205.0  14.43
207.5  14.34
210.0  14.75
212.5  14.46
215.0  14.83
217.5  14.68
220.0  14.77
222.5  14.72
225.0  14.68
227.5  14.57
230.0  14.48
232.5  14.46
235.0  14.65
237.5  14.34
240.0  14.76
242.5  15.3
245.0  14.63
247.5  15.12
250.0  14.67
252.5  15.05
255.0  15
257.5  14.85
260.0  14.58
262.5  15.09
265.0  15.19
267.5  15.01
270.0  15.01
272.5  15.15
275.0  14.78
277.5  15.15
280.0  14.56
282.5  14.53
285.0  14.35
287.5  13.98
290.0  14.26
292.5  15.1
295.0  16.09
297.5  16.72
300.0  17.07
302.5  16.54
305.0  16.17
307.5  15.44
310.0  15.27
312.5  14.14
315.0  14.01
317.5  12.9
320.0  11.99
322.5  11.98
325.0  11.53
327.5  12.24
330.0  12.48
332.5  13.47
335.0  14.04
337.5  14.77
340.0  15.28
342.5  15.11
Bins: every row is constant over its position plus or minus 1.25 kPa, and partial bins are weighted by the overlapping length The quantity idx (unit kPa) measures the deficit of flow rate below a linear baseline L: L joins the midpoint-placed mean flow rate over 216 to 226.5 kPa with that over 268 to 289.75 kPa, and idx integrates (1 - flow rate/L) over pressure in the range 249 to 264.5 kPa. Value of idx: -0.2 kPa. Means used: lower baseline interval 14.7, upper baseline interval 14.7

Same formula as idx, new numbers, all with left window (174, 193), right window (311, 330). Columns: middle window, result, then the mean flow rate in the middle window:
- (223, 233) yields -0.4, 14.6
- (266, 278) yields -1.4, 15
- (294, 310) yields -4.0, 16.3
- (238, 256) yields -1.5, 14.9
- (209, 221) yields -0.4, 14.7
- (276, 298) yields -2.9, 14.9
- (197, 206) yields 0.0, 14.5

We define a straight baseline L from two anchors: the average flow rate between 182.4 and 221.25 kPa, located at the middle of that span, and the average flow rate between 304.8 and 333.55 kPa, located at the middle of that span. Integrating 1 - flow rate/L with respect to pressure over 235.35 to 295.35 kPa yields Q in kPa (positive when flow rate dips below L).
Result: -4.0 kPa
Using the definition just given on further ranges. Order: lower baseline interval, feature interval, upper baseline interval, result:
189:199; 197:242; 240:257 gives 0.09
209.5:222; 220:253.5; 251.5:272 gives 0.23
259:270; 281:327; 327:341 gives -0.71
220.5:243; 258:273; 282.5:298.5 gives -0.13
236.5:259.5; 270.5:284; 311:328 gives -0.81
